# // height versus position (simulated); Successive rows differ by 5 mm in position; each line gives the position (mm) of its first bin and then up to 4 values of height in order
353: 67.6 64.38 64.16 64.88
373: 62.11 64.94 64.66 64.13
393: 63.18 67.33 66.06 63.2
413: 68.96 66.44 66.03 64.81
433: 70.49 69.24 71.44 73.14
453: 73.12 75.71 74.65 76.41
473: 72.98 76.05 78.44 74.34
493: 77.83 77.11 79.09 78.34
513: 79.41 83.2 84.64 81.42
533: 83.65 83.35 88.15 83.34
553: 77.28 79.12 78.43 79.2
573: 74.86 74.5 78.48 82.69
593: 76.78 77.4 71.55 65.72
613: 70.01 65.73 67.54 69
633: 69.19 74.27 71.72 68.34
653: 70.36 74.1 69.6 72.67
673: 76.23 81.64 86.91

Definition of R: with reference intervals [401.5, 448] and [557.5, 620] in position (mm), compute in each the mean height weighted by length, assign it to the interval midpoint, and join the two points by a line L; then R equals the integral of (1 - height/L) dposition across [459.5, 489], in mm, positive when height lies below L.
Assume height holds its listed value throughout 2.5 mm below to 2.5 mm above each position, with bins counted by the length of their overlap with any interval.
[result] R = -2.4 mm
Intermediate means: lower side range 67.7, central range 75.5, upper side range 74.9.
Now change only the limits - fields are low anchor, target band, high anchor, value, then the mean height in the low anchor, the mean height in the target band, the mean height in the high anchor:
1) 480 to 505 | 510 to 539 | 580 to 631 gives -2.5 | 77.3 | 82.5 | 72.5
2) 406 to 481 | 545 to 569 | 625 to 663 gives -3.0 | 70.9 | 79.7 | 70.9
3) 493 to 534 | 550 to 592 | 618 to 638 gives -1.9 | 80.6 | 78.1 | 68.9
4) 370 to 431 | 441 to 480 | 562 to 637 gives -3.8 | 65.2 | 74.2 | 73.3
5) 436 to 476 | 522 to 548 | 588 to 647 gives -4.2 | 73.4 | 84.1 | 71.3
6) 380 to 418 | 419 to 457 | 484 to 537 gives 0.4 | 65.4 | 69.9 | 80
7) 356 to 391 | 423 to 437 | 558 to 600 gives 0.1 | 64.2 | 67.5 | 77.9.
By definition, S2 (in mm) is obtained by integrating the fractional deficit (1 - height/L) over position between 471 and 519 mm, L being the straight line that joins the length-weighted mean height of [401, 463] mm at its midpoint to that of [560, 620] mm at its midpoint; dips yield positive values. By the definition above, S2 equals -4.08 mm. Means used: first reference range 69.3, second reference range 74.7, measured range 77.6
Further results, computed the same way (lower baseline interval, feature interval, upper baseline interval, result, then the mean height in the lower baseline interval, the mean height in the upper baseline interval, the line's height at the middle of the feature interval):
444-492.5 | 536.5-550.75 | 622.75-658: -2.32 mm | 75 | 70.5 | 73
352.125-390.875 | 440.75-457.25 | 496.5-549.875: 0.12 mm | 64.5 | 82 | 73.4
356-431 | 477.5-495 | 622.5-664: -2.50 mm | 65.1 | 70.6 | 67.1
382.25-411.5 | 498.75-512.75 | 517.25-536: 0.29 mm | 64.9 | 83.2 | 80.3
